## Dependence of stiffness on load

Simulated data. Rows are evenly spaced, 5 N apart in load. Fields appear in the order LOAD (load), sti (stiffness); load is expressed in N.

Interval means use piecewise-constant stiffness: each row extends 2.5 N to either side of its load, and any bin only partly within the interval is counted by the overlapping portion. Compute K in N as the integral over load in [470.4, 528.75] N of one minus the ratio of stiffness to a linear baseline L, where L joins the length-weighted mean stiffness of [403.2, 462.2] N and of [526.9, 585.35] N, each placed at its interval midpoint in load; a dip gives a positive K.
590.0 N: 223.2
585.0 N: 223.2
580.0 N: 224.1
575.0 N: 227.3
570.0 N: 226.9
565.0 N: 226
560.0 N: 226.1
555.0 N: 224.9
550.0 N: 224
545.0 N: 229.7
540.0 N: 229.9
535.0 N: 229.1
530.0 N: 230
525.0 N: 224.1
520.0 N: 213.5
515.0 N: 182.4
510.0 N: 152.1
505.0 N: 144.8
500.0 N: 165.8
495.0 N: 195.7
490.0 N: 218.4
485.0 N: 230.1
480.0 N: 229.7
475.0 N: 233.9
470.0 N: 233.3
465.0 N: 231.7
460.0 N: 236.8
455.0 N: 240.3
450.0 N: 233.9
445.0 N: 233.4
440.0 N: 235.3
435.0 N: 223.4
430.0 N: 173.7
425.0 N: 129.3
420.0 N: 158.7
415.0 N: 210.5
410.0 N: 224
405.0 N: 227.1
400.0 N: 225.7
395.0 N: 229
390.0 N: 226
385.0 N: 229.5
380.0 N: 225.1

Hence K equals 4.8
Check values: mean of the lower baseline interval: 210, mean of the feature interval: 201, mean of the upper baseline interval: 227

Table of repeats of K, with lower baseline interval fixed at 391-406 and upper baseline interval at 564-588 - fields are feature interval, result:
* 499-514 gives 4.66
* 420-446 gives 3.86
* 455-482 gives -0.87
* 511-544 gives 1.49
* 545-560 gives 0.00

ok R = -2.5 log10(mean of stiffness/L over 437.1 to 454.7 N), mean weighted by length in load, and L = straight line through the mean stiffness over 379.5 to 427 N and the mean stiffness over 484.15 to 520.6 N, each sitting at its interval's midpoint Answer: -0.18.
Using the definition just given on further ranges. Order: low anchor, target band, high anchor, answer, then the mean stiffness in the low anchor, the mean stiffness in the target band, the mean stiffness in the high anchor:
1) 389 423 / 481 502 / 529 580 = 0.08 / 213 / 205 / 227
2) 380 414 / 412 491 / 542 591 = 0.05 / 226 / 216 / 226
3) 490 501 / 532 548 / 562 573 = -0.08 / 191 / 229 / 226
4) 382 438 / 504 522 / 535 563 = 0.26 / 206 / 174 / 227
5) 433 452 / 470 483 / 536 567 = -0.01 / 232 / 232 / 227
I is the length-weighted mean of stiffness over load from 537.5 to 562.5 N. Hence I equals 227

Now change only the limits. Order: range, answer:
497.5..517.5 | 161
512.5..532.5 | 212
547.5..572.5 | 226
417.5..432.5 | 154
